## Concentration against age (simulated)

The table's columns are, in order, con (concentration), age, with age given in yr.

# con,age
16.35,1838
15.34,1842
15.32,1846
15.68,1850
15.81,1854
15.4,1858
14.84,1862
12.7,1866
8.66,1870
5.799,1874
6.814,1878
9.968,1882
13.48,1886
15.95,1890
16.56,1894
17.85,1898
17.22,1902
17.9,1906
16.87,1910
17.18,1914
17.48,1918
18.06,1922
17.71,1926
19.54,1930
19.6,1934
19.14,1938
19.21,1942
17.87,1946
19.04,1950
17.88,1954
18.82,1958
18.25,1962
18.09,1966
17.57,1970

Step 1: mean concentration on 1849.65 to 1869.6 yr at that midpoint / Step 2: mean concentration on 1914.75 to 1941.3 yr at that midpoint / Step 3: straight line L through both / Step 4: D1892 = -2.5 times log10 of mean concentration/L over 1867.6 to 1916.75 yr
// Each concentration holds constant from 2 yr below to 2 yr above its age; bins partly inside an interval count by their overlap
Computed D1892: 0.20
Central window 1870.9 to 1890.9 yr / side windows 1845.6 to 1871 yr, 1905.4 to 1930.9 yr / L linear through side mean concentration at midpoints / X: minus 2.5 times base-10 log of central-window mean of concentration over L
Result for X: 0.49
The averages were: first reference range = 14.2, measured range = 10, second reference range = 17.7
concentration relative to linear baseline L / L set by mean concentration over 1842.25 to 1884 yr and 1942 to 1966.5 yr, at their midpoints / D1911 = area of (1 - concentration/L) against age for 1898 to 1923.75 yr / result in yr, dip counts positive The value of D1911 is -3.4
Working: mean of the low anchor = 12.2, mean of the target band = 17.5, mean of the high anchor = 18.4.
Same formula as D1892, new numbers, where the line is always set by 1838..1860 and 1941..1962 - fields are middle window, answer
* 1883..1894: 0.15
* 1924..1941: -0.06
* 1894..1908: -0.03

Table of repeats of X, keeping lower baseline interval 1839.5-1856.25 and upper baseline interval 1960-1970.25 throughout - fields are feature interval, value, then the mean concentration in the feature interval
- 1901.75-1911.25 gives -0.04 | 17.4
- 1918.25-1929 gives -0.05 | 18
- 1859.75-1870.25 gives 0.24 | 12.7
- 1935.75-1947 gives -0.08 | 18.8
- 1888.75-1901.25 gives -0.02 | 16.9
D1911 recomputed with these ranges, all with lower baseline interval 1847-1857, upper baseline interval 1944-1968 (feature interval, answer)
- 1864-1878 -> 6.4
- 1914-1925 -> -0.2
